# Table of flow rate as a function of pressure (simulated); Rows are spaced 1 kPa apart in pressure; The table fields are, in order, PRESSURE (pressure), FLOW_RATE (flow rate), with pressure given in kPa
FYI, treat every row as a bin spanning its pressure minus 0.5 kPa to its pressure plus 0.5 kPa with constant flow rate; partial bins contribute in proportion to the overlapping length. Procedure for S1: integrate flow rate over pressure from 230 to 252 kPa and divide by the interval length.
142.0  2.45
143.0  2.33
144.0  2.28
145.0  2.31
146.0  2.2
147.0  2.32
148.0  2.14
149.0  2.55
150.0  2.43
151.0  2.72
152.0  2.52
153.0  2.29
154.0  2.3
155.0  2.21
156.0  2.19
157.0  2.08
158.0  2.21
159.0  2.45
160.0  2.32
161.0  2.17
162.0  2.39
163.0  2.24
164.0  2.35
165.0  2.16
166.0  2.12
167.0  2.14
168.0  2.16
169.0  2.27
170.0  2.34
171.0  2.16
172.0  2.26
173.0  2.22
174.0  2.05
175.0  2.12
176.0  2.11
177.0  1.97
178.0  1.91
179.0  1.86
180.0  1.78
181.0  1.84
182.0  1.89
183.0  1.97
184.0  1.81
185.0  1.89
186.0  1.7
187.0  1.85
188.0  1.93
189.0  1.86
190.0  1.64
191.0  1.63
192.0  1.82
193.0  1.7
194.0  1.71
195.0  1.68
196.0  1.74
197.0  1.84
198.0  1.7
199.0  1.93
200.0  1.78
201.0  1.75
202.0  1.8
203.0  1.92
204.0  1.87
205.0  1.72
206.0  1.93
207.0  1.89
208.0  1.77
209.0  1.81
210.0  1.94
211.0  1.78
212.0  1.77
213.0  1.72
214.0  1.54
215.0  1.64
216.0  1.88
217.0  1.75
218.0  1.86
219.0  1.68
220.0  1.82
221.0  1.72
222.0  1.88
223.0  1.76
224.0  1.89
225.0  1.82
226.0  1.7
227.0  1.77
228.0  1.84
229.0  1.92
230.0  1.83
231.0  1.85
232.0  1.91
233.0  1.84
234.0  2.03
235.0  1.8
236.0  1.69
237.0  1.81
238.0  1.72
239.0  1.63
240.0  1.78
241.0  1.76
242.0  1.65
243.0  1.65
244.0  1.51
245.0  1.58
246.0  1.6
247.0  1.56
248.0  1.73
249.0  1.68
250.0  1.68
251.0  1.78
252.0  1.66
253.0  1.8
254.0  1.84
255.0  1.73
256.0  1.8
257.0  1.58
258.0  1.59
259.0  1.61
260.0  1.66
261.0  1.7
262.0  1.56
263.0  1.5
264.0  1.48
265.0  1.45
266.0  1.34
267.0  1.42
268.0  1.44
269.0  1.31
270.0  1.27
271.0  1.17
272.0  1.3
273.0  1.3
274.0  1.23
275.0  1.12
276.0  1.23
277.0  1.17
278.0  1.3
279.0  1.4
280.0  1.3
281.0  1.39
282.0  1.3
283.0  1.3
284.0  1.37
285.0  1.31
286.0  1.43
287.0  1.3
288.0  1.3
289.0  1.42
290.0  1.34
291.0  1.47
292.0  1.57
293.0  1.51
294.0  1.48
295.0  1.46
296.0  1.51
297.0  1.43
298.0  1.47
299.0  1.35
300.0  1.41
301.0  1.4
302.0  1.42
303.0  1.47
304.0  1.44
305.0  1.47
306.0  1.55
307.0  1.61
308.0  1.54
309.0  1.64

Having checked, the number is 1.73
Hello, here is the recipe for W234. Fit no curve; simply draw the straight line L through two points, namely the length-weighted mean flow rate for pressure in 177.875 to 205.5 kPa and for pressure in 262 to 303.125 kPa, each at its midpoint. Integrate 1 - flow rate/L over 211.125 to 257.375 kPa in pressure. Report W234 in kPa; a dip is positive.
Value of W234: -4.35 kPa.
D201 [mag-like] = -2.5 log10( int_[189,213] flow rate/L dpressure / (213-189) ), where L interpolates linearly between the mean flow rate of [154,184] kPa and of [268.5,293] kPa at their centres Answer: 0.06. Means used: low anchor 2.13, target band 1.79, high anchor 1.32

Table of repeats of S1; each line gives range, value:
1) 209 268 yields 1.71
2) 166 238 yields 1.86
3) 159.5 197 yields 1.99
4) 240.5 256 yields 1.68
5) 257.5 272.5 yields 1.45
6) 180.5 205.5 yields 1.8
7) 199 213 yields 1.83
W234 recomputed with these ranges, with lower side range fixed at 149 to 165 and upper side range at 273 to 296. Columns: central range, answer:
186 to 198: 1.8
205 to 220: 1.0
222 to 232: -0.2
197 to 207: 0.8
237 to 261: -0.9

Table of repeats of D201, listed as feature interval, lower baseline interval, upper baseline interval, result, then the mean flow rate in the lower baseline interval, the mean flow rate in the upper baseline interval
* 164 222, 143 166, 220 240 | 0.09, 2.31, 1.81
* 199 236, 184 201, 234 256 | -0.04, 1.78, 1.71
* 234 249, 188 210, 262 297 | -0.08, 1.79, 1.36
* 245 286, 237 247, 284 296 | 0.05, 1.66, 1.42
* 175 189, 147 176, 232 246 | 0.13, 2.27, 1.73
